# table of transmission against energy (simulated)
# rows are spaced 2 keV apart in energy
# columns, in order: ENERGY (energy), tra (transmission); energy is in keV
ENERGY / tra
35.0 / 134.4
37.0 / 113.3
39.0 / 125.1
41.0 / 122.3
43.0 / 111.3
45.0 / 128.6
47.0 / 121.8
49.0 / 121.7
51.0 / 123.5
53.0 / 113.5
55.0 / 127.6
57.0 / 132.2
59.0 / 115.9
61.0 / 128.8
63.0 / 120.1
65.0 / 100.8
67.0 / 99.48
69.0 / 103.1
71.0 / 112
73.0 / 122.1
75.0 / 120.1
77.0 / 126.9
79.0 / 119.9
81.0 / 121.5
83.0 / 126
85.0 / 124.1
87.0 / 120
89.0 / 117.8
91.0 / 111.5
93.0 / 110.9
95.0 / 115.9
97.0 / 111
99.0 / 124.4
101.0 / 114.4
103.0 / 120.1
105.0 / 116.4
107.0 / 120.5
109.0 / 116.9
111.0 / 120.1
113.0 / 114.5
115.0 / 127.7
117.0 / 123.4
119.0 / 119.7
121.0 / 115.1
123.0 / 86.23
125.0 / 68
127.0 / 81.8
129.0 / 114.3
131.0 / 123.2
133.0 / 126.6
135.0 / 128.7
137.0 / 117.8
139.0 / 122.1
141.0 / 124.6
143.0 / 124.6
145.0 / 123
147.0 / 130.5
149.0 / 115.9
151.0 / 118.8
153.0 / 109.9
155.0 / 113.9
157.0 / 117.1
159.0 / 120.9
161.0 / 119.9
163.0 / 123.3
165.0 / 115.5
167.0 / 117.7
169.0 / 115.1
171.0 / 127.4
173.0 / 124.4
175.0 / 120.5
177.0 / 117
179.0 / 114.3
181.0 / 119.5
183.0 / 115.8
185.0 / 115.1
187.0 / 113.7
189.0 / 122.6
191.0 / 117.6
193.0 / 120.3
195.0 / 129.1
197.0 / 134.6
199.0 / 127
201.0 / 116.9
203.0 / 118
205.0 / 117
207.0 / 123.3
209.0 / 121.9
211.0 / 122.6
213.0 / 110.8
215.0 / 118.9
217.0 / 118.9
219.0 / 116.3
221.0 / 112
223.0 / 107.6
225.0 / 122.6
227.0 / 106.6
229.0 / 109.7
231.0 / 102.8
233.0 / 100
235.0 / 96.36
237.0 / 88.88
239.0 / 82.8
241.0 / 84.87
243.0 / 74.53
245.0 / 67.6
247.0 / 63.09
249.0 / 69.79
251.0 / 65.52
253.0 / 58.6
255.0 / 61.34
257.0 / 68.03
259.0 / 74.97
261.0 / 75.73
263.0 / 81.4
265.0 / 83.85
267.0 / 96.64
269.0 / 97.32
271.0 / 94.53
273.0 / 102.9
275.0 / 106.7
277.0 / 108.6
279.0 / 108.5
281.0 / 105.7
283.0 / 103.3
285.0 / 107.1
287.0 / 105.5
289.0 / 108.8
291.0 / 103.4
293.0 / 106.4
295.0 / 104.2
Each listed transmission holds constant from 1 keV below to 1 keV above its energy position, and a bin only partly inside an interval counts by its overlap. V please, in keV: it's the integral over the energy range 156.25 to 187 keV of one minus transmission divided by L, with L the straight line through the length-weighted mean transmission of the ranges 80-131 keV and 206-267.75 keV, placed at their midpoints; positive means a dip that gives -4.6 keV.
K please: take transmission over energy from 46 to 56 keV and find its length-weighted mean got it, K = 122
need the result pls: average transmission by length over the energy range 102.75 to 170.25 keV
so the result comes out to 116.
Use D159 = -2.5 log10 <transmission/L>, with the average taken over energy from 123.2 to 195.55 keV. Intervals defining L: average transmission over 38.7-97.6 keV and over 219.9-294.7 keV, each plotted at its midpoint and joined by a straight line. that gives -0.11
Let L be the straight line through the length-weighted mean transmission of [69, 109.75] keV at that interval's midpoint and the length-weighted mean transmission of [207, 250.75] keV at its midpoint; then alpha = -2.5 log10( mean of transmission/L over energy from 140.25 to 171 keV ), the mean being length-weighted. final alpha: -0.10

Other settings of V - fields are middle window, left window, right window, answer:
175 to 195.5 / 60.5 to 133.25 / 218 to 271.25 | -4.18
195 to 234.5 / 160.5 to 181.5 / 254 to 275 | -4.94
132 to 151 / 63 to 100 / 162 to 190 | -0.93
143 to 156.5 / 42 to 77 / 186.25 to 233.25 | -0.16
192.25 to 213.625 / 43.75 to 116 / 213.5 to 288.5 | -4.60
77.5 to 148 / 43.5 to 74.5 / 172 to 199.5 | 1.43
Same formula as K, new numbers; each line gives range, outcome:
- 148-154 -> 115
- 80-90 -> 122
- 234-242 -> 88.2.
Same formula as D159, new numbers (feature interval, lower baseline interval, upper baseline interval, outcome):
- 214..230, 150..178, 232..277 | -0.195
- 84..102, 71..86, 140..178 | 0.047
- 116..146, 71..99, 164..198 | 0.058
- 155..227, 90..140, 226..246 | -0.192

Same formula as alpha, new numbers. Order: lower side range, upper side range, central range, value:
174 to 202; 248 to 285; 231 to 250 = 0.200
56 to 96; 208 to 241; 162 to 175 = -0.085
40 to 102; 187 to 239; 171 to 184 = -0.034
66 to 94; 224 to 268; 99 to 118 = -0.080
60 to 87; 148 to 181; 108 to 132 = 0.082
